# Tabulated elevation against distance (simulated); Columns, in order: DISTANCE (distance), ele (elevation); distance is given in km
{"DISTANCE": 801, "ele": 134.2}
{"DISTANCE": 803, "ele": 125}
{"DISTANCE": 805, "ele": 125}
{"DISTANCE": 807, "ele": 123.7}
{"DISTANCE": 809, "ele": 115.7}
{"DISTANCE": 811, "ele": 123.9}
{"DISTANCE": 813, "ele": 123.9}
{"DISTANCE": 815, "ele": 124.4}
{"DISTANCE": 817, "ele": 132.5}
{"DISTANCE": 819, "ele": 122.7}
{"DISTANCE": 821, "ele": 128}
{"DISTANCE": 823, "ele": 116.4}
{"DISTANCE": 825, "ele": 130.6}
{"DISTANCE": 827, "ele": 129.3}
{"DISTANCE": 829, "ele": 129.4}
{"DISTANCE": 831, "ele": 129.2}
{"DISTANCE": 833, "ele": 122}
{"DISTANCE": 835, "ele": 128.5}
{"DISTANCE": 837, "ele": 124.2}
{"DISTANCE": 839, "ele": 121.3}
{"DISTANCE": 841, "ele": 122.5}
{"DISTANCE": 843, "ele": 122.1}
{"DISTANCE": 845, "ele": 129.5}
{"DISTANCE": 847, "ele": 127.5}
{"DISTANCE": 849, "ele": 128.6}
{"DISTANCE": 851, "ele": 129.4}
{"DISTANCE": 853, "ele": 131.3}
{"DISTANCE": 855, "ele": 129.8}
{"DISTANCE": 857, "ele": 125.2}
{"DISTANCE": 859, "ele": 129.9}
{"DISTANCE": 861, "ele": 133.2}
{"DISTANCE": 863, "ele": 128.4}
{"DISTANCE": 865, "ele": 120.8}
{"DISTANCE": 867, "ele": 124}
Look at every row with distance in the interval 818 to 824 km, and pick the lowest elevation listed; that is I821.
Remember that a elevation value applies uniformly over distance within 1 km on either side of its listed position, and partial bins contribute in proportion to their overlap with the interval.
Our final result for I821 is 116.4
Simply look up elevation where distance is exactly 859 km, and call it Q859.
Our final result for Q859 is 129.9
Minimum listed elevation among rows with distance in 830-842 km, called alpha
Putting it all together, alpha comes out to 121.3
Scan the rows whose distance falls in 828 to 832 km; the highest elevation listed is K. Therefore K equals 129.4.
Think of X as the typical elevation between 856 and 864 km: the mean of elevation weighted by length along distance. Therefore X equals 129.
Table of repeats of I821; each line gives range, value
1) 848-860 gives 125.2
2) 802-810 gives 115.7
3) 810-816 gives 123.9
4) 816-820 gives 122.7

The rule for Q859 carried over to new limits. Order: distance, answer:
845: 129.5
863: 128.4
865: 120.8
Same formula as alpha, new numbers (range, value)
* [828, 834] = 122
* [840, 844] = 122.1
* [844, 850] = 127.5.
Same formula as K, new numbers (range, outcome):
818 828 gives 130.6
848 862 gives 133.2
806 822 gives 132.5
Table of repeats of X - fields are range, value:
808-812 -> 120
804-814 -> 122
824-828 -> 130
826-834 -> 127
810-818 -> 126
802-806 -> 125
